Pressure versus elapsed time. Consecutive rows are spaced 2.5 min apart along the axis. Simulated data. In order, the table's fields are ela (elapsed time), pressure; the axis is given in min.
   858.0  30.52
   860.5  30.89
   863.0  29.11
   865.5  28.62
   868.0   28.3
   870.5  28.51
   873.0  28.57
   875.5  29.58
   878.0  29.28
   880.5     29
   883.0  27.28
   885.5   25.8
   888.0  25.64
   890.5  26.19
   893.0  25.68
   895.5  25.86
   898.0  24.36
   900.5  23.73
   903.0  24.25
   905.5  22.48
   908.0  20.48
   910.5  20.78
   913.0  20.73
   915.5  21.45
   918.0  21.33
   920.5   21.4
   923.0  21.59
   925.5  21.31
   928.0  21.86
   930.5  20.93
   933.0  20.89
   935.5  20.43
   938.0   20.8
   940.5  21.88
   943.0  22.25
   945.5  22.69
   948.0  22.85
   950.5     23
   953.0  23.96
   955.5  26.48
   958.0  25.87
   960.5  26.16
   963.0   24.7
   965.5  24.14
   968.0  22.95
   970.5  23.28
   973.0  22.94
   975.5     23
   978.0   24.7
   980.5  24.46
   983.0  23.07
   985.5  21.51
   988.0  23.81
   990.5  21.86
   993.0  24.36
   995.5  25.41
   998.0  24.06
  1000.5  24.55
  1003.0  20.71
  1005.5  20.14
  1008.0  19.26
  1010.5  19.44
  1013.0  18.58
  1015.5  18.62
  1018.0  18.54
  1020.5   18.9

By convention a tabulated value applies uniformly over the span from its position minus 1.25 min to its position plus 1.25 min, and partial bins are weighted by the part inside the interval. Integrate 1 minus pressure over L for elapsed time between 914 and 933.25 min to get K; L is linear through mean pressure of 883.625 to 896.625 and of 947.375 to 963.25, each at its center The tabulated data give 3.0 min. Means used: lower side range 25.9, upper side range 24.8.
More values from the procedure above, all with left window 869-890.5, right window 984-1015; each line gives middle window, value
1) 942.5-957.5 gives 0.4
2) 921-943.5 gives 3.5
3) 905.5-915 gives 1.9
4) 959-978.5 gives -0.5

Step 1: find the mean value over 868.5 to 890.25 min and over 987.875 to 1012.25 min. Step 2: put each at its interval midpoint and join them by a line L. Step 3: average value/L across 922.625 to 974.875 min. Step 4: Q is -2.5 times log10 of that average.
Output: 0.08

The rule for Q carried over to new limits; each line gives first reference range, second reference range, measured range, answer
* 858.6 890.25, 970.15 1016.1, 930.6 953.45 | 0.14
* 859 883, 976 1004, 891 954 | 0.19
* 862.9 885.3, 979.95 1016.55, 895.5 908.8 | 0.16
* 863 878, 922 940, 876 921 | 0.04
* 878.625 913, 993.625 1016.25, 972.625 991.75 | -0.05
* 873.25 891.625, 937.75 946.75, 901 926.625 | 0.14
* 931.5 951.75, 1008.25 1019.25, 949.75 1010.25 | -0.16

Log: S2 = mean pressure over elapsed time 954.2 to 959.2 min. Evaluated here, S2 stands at 26.2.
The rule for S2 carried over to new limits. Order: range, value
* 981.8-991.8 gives 22.6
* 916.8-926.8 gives 21.4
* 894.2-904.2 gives 24.6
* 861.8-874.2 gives 28.6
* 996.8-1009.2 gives 21.7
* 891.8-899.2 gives 25.3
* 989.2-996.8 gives 23.9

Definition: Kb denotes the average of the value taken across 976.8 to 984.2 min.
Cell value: 24.1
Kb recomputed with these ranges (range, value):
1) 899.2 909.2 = 22.8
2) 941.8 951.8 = 22.7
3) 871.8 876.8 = 29.1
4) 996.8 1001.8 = 24.3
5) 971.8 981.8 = 23.8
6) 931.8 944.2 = 21.2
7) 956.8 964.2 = 25.6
